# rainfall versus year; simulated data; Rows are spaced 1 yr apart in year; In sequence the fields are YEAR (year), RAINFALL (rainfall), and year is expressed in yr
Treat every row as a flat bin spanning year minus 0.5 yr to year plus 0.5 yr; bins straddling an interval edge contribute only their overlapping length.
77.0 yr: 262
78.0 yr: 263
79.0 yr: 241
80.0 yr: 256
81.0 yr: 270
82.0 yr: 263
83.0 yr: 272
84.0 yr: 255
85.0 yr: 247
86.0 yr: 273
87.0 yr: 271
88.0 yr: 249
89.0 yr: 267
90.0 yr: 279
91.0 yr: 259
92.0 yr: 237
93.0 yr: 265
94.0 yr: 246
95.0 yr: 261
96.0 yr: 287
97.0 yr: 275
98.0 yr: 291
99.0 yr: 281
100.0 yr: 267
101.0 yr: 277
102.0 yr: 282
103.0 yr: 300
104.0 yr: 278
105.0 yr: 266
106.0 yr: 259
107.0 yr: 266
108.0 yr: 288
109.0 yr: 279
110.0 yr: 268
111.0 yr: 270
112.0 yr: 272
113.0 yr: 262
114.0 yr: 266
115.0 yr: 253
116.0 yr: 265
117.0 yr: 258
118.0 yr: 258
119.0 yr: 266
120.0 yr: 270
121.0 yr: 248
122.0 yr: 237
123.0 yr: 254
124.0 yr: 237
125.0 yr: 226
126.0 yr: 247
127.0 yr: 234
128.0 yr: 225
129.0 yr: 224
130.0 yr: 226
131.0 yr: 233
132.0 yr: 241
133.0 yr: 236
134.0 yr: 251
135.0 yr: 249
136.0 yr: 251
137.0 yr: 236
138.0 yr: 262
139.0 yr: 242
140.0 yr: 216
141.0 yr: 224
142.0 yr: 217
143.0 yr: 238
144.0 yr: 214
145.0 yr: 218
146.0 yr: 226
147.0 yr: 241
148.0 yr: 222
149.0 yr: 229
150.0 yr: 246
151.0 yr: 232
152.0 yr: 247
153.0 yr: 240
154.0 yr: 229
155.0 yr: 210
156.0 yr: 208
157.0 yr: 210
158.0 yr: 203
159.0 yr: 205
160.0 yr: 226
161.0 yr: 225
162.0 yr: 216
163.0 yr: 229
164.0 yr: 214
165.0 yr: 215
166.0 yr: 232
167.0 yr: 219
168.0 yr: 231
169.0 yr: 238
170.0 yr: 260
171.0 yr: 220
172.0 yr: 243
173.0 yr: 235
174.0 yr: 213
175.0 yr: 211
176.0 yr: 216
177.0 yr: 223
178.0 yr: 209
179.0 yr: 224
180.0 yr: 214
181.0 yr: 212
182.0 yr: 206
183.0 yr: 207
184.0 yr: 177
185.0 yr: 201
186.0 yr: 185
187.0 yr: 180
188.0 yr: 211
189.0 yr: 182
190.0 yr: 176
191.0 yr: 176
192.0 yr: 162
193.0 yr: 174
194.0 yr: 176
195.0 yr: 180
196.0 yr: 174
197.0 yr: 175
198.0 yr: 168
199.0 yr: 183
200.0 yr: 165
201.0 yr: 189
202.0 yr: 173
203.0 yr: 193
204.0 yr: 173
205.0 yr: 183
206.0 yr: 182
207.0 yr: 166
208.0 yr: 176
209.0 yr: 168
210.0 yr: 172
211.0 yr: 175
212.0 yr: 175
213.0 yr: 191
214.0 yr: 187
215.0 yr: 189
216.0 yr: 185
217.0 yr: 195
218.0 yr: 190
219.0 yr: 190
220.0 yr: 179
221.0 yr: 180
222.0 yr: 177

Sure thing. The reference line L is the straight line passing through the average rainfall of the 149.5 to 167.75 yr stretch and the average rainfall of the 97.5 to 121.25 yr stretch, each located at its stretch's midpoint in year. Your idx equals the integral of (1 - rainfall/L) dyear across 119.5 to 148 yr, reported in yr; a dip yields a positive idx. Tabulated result 1.22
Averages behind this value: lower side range 271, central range 236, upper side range 223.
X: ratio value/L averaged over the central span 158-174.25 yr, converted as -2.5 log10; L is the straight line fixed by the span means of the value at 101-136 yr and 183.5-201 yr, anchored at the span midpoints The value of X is -0.10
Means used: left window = 256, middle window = 226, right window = 179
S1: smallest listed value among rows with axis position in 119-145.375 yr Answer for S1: 214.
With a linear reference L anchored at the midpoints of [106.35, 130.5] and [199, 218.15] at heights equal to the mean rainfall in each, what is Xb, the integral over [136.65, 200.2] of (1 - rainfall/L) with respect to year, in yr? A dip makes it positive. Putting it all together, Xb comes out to 0.2 yr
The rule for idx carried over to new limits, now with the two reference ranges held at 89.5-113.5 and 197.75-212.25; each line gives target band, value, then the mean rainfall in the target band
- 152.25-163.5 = 0.0 yr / 219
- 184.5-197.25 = 0.6 yr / 181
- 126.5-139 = 0.2 yr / 239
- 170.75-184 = -1.0 yr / 216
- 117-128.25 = 0.2 yr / 247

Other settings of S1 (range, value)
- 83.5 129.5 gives 224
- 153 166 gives 203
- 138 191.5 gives 176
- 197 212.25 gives 165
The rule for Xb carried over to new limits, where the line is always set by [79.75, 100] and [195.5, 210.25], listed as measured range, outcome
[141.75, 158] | -0.6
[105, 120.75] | -1.2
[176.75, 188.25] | -0.7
